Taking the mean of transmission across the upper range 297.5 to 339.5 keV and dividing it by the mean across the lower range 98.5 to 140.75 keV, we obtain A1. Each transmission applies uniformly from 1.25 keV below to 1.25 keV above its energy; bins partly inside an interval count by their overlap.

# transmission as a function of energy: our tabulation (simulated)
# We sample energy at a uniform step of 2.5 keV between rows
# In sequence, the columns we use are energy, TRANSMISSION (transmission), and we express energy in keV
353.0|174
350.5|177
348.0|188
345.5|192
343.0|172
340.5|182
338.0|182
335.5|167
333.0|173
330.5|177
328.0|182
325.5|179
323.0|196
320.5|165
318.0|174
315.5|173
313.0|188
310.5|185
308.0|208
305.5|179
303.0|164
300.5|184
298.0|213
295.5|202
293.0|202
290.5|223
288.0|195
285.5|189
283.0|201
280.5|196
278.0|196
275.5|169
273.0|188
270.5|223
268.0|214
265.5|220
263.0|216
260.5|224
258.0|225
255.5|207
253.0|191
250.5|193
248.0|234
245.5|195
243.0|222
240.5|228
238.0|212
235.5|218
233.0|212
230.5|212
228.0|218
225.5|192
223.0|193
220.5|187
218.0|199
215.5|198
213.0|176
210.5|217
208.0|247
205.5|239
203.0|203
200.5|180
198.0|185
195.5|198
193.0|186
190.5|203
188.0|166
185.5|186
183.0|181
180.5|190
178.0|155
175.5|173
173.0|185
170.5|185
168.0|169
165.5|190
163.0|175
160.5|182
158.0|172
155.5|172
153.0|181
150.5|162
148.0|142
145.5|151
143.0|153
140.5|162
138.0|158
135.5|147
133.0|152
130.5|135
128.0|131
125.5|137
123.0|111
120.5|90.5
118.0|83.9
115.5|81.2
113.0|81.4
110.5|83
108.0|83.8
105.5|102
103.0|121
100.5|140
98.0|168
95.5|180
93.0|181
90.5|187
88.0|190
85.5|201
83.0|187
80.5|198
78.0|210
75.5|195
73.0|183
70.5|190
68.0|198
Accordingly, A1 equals 1.54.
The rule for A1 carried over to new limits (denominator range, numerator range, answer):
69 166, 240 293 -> 1.36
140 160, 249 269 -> 1.30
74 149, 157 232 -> 1.32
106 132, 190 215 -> 1.99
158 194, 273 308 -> 1.08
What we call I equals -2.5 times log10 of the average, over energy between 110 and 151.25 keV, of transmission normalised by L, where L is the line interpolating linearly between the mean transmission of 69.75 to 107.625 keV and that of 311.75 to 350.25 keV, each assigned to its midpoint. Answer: 0.34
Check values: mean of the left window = 173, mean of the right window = 179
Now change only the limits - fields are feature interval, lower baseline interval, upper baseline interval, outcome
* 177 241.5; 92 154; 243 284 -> -0.124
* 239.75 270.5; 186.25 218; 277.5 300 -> -0.071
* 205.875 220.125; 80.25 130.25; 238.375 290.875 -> -0.136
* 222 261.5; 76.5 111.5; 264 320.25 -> -0.139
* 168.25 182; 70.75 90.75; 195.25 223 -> 0.133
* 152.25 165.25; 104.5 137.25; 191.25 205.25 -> -0.173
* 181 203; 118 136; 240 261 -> -0.096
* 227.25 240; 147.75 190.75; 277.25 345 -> -0.187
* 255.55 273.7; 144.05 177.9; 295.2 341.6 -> -0.206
